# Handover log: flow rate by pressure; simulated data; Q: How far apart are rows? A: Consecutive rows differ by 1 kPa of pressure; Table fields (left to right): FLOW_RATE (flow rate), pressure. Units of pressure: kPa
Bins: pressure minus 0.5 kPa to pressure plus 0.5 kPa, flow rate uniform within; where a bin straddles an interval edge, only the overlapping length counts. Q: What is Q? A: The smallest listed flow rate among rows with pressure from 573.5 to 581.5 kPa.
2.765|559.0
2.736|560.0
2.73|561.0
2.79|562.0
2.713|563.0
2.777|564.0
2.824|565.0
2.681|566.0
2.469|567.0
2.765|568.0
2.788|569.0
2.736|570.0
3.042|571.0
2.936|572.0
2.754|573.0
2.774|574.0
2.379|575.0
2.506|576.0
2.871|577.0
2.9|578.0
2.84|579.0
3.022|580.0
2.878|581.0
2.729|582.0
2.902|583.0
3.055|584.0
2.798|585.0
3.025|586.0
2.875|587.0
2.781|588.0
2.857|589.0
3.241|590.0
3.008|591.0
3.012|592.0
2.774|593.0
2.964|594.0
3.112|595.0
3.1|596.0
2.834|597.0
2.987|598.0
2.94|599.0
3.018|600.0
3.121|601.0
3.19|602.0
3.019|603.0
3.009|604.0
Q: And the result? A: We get 2.379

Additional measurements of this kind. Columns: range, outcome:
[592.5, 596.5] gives 2.774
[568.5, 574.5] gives 2.736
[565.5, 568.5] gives 2.469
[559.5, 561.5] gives 2.73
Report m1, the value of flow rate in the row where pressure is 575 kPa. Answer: 2.379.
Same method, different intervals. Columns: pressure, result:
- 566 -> 2.681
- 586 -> 3.025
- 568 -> 2.765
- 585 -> 2.798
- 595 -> 3.112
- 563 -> 2.713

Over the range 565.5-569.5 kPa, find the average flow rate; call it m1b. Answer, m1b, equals 2.68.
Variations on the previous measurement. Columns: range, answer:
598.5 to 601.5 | 3.03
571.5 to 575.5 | 2.71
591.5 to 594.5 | 2.92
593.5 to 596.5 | 3.06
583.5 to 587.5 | 2.94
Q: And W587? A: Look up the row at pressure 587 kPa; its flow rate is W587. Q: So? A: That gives 2.875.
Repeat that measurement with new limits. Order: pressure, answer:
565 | 2.824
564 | 2.777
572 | 2.936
